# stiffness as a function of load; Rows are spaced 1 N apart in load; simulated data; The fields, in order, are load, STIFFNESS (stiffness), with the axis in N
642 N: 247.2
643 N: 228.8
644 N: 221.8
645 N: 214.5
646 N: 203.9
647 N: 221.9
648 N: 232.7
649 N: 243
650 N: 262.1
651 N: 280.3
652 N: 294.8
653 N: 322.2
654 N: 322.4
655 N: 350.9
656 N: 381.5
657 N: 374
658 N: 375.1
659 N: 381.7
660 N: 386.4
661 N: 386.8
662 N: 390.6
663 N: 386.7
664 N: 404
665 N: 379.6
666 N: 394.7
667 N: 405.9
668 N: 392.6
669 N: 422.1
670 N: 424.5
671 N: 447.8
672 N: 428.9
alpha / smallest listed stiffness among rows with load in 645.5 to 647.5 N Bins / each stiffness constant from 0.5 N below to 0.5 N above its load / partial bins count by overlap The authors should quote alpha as 203.9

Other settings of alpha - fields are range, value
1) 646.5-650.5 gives 221.9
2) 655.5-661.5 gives 374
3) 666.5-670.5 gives 392.6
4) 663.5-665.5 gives 379.6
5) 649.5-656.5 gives 262.1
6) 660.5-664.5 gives 386.7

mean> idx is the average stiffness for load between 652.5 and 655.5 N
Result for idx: 332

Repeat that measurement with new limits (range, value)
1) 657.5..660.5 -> 381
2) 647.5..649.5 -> 238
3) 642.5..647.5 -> 218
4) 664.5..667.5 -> 393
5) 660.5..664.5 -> 392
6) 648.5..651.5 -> 262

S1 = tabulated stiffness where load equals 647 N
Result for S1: 221.9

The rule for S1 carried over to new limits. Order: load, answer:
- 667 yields 405.9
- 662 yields 390.6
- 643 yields 228.8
